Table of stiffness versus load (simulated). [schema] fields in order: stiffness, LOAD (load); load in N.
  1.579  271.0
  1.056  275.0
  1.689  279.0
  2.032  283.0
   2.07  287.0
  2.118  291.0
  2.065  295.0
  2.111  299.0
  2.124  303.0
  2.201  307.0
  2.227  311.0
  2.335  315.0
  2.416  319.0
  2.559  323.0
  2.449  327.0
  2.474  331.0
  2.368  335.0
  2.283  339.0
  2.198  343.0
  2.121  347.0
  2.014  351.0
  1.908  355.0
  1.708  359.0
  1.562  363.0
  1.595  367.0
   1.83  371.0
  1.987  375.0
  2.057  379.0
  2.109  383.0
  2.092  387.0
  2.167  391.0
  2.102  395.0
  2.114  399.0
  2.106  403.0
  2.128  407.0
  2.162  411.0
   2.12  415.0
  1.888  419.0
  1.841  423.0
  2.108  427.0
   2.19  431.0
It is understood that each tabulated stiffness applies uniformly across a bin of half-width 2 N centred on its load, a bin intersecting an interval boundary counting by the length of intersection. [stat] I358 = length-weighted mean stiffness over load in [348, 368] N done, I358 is 1.78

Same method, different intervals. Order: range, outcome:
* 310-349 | 2.35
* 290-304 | 2.1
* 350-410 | 1.97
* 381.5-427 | 2.08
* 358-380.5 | 1.79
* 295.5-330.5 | 2.3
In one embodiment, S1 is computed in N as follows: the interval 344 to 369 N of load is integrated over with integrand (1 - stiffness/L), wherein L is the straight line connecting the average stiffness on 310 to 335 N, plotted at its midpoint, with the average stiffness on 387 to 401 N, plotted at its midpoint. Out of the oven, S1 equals 4.9 N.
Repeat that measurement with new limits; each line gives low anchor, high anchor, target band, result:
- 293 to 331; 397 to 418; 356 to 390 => 4.7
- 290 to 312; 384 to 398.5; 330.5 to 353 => -1.0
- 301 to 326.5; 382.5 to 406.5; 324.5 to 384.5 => 4.6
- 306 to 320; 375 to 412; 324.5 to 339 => -1.1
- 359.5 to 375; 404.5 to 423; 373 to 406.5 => -3.9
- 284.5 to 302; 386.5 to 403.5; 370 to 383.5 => 0.8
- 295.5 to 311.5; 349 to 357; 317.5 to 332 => -2.9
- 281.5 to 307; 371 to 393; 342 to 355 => 0.0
